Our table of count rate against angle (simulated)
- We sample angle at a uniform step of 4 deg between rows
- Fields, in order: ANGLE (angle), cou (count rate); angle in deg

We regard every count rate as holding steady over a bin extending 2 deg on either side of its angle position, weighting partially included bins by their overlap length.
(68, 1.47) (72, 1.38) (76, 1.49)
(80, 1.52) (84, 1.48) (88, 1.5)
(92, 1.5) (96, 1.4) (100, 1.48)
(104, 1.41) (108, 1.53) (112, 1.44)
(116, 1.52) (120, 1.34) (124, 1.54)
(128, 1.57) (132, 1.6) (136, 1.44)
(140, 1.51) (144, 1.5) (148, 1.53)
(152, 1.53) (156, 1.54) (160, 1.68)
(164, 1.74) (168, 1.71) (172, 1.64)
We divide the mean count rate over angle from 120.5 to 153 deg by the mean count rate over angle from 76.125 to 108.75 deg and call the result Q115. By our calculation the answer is 1.0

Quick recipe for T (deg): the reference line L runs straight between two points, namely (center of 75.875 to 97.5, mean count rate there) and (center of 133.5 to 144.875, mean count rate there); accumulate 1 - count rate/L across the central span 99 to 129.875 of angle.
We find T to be 0.1 deg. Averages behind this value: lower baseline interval 1.48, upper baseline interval 1.49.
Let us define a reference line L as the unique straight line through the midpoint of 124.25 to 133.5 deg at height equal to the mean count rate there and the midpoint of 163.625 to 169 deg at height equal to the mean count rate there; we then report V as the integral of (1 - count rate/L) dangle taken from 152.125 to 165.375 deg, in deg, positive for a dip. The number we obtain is 0.5 deg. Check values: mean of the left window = 1.58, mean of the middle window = 1.63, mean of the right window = 1.72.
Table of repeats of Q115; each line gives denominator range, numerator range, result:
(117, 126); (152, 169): 1.14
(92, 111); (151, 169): 1.13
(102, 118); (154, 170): 1.13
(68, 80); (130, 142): 1.04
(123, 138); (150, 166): 1.06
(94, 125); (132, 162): 1.06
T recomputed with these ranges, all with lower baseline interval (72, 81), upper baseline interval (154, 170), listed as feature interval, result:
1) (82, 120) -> 1.6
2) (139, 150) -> 0.8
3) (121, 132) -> 0.3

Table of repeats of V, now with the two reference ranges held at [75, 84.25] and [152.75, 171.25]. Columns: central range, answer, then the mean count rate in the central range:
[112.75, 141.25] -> 1.6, 1.5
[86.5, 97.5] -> 0.4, 1.47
